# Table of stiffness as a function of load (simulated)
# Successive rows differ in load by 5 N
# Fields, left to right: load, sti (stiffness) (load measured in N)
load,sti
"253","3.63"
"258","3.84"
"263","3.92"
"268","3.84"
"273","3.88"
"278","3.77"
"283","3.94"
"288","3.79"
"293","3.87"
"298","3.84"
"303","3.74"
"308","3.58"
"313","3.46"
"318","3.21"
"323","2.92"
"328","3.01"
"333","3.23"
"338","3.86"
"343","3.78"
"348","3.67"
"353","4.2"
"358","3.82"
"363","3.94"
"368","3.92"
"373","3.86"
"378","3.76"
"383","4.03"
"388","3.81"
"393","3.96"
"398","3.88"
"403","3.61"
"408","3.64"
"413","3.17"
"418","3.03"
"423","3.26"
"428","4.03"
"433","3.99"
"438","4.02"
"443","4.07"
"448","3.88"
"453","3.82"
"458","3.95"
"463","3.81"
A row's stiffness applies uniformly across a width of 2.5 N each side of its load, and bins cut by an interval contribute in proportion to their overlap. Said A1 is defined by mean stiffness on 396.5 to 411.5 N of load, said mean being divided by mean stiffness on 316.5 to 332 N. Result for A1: 1.20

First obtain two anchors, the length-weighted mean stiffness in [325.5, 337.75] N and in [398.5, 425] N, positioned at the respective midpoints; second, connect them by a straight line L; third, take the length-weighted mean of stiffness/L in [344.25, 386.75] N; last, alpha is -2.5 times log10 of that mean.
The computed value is -0.18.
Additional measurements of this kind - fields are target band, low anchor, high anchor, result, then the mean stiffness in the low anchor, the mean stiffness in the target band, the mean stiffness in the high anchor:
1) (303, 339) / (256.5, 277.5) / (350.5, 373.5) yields 0.175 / 3.86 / 3.33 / 3.96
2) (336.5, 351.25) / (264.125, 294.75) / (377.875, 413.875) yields 0.004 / 3.85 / 3.79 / 3.76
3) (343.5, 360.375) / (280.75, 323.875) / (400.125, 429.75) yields -0.100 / 3.62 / 3.88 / 3.45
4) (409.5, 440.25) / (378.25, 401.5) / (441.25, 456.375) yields 0.094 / 3.89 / 3.58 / 3.92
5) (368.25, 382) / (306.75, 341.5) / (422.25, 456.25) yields -0.079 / 3.33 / 3.85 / 3.9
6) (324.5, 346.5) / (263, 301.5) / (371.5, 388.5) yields 0.121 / 3.85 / 3.45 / 3.87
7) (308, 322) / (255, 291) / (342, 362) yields 0.161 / 3.85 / 3.33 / 3.88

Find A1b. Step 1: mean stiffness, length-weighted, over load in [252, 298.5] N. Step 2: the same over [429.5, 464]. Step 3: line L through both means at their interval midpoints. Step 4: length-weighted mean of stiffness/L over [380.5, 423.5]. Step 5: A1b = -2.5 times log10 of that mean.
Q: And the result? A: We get 0.09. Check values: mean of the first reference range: 3.84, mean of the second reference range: 3.94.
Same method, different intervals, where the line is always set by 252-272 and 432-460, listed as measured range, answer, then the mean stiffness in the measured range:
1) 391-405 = 0.03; 3.82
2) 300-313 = 0.07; 3.63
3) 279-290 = 0.00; 3.86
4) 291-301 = 0.00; 3.85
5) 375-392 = 0.01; 3.87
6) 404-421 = 0.19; 3.31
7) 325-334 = 0.25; 3.09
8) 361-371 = -0.01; 3.93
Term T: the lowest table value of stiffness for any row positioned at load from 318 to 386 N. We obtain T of 2.92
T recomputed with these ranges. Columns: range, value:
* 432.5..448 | 3.88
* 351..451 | 3.03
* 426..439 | 3.99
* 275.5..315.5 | 3.46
